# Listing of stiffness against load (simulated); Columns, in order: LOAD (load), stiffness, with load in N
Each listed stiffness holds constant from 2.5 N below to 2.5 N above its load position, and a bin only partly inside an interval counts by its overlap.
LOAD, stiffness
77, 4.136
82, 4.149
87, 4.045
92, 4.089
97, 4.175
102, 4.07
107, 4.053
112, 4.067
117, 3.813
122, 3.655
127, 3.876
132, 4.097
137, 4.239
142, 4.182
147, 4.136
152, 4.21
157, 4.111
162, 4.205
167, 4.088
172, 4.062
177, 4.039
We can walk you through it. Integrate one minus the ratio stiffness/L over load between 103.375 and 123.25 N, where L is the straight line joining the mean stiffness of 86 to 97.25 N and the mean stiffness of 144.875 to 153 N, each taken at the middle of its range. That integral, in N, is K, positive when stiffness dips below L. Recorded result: 1.0 N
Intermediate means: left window 4.1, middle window 3.92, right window 4.17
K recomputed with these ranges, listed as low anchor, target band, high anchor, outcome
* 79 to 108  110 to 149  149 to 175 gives 1.1 N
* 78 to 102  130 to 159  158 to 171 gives -0.3 N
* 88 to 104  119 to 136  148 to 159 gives 0.9 N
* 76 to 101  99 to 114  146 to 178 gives 0.2 N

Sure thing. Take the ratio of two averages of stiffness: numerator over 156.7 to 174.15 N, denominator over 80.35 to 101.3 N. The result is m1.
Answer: 1.0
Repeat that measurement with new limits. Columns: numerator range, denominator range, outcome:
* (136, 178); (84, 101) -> 1.01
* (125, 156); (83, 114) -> 1.01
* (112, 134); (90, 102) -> 0.94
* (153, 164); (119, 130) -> 1.10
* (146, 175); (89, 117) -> 1.02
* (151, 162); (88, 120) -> 1.03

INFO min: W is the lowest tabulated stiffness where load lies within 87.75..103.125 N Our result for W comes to 4.07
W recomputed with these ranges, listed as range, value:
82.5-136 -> 3.655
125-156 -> 3.876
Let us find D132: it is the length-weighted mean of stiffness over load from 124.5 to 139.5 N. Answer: 4.07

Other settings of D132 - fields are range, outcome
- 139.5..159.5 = 4.16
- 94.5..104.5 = 4.12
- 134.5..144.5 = 4.21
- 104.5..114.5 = 4.06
